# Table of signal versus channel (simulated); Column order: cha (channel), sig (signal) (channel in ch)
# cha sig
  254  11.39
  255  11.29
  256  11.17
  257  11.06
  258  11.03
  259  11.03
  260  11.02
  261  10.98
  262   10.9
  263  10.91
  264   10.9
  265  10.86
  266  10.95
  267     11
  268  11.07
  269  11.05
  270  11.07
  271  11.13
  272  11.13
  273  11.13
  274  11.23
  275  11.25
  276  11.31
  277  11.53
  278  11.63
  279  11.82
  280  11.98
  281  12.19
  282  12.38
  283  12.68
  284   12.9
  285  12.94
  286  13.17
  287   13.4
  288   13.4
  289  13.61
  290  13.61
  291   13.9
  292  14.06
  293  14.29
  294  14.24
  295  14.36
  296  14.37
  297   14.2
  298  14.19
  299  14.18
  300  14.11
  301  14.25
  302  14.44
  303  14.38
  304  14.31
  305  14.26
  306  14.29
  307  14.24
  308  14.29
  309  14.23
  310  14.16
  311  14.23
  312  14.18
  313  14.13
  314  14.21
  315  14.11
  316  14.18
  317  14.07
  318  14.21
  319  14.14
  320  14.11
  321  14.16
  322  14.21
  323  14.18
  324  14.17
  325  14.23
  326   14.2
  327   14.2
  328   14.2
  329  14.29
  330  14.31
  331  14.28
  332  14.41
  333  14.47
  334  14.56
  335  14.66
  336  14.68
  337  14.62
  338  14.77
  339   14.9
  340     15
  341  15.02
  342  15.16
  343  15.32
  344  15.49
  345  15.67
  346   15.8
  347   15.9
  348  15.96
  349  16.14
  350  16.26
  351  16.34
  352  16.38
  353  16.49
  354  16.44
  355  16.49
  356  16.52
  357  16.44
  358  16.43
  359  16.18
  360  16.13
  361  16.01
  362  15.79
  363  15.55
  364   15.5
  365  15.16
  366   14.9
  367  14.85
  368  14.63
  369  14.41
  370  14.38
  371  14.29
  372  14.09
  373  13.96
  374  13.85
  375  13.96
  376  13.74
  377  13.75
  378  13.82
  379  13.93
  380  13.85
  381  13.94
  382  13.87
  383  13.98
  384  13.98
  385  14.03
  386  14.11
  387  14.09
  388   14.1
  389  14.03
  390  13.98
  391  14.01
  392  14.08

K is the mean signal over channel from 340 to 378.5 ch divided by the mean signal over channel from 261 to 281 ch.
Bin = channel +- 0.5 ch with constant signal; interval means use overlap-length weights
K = 1.4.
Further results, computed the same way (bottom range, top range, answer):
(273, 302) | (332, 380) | 1.16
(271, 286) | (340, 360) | 1.35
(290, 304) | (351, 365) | 1.14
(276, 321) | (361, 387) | 1.05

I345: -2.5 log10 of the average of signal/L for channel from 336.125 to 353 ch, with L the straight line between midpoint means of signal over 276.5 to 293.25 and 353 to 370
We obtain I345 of -0.03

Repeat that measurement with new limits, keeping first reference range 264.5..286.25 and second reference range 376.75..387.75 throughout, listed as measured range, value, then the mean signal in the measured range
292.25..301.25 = -0.18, 14.2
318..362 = -0.17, 15.2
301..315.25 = -0.16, 14.2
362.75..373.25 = -0.08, 14.7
